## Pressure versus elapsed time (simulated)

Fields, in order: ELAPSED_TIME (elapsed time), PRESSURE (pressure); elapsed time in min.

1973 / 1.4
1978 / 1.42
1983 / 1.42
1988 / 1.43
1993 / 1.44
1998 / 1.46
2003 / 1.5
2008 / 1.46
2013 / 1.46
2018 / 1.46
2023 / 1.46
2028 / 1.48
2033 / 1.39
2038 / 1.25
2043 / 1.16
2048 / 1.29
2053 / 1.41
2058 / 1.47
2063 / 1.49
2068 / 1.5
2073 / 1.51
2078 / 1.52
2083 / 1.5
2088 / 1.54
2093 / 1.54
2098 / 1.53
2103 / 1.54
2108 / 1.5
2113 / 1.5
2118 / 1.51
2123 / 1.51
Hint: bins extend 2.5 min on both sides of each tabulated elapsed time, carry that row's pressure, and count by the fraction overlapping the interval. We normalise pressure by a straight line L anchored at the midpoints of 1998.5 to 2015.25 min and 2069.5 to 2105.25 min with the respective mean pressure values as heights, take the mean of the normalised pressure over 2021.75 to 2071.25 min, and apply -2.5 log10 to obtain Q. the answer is 0.081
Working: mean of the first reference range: 1.47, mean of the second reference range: 1.52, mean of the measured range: 1.39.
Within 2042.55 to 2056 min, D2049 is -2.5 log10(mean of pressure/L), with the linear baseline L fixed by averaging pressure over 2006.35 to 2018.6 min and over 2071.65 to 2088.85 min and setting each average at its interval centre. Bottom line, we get 0.14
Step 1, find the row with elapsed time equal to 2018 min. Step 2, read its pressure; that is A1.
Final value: 1.46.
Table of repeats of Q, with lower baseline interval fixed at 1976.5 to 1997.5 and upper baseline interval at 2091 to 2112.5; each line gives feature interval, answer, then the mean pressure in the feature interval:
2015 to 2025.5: 0.00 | 1.46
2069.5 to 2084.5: 0.00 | 1.51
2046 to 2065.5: 0.05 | 1.42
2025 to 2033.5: 0.01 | 1.45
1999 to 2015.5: -0.02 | 1.47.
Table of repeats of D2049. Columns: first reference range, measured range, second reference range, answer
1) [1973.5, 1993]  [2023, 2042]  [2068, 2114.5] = 0.08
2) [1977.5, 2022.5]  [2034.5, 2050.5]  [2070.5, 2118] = 0.19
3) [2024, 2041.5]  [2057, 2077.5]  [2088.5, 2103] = -0.03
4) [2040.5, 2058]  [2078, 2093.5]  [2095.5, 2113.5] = -0.05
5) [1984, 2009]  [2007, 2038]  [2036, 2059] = -0.04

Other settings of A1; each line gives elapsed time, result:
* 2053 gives 1.41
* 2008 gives 1.46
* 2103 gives 1.54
